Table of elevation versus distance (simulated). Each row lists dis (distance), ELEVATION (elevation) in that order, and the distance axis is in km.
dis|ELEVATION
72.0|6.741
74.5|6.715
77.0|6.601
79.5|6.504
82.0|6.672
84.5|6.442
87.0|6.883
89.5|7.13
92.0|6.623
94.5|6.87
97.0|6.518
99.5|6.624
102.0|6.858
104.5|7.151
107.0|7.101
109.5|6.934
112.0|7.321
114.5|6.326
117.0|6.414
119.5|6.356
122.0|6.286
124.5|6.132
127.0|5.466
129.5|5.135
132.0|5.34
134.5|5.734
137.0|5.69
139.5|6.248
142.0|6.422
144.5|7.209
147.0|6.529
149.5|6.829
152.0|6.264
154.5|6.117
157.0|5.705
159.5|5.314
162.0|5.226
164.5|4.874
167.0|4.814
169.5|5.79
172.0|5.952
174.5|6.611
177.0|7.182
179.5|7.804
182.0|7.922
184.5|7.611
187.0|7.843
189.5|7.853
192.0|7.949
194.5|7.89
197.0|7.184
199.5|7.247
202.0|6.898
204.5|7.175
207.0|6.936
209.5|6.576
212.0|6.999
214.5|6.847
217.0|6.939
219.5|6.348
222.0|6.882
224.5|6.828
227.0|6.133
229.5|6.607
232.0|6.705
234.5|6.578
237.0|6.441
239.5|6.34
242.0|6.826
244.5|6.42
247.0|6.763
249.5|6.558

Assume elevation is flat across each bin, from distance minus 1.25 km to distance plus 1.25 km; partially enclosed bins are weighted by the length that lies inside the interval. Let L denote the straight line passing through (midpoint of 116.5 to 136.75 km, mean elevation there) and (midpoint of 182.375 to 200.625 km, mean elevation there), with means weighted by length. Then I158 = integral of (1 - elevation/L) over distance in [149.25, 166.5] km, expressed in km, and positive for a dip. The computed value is 2.7 km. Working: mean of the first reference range 5.83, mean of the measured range 5.66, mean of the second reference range 7.67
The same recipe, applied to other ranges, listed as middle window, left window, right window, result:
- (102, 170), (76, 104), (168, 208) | 8.1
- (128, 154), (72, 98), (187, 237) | 2.6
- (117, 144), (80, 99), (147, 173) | 0.9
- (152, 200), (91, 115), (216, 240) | 0.2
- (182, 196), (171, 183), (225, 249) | -1.7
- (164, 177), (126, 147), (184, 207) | 2.0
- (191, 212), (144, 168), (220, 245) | -3.1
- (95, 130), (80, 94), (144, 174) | -0.4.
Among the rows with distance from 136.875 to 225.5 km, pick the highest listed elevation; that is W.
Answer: 7.949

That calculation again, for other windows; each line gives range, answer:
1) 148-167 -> 6.829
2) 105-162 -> 7.321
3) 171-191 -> 7.922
